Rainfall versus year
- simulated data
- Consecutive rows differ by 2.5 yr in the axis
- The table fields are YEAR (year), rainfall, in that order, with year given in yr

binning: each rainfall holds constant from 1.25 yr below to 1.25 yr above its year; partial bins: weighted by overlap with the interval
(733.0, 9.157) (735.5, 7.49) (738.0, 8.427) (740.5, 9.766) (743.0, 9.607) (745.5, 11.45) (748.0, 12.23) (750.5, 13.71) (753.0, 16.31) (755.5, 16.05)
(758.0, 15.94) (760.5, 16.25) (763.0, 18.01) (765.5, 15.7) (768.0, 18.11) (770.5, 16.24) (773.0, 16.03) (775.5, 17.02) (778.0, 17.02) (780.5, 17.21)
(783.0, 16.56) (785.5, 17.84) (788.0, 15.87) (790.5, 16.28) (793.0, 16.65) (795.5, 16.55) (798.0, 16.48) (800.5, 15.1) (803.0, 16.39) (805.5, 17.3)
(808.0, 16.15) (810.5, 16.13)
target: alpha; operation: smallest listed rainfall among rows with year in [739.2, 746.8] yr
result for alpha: 9.607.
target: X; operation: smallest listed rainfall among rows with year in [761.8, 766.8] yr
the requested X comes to 15.7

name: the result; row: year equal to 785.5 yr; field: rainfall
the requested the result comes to 17.84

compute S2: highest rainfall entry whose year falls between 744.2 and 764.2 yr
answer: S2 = 18.01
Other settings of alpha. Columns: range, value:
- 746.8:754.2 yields 12.23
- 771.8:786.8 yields 16.03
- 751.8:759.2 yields 15.94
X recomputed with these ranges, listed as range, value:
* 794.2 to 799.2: 16.48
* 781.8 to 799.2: 15.87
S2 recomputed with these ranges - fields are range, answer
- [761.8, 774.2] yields 18.11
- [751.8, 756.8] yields 16.31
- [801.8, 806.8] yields 17.3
